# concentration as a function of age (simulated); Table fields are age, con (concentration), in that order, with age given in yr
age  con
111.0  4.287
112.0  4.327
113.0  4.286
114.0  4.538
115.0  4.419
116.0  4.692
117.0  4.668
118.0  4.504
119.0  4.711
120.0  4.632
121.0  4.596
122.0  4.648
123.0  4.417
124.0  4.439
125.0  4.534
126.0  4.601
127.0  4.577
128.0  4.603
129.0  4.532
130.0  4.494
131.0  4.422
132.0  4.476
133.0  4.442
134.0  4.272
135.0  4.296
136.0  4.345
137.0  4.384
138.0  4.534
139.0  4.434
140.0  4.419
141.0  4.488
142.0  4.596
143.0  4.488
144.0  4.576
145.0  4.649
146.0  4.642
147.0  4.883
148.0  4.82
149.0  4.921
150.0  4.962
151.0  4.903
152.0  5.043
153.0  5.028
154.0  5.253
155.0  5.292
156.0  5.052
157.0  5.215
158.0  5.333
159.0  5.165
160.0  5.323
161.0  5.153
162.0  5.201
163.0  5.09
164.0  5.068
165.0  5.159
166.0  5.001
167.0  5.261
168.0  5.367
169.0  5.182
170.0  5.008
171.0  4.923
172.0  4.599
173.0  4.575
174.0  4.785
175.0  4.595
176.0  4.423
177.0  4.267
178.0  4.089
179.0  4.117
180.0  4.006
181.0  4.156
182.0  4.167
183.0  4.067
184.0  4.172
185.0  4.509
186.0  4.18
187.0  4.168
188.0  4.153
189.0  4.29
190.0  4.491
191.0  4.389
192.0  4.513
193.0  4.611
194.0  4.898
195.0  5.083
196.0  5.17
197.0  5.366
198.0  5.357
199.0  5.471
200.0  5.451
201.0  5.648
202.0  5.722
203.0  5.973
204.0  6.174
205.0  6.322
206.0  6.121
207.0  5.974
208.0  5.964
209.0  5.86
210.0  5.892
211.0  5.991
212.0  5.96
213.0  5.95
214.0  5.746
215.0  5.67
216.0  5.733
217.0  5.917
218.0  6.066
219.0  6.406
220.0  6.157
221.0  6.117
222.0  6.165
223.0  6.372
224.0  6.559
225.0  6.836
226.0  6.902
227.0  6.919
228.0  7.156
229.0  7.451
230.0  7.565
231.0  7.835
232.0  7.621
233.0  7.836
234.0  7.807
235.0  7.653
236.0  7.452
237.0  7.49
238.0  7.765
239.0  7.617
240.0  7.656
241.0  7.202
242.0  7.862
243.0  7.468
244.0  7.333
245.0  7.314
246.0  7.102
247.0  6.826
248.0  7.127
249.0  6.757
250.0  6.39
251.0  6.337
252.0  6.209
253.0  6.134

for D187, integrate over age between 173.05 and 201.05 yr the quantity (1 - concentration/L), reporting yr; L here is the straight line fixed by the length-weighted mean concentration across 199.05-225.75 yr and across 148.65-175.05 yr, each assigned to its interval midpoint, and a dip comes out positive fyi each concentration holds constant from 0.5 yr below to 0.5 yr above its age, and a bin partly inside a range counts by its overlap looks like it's 4.9 yr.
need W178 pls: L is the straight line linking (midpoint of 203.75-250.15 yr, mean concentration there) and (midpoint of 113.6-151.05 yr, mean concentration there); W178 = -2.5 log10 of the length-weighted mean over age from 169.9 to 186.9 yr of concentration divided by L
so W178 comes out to 0.275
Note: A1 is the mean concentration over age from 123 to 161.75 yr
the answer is 4.73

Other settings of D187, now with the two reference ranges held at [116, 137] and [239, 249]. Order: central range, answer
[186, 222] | 4.9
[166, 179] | 2.0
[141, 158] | 0.6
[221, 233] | -0.2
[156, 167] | 0.4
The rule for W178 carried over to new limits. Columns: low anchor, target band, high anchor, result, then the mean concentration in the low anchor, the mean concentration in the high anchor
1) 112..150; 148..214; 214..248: 0.14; 4.54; 7.01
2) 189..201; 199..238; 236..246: -0.04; 4.98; 7.5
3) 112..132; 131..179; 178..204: -0.04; 4.54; 4.74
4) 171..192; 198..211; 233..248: -0.06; 4.33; 7.47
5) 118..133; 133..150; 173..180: -0.02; 4.54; 4.37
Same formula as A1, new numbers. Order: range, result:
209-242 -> 6.8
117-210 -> 4.83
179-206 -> 4.88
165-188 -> 4.53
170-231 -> 5.42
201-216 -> 5.93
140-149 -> 4.65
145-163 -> 5.06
